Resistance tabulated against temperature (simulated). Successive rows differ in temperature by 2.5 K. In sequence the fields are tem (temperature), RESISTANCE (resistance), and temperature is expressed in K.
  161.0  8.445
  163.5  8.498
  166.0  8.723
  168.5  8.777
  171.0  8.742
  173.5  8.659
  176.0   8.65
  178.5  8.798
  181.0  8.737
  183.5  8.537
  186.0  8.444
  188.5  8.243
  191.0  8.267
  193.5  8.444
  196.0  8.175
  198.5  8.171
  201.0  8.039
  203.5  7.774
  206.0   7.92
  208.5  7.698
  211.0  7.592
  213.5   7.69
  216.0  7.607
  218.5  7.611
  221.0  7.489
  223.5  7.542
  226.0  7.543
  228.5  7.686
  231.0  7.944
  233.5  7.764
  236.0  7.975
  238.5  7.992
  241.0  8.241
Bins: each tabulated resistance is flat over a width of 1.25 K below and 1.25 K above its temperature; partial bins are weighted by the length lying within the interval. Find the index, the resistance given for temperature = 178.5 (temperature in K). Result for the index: 8.798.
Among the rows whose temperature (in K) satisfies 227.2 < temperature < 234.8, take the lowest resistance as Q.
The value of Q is 7.686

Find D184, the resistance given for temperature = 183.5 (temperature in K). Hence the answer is 8.537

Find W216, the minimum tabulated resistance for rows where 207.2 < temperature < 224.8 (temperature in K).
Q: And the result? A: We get 7.489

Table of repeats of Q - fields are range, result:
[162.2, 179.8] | 8.498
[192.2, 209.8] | 7.698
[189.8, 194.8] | 8.267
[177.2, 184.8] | 8.537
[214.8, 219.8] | 7.607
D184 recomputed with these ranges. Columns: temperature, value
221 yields 7.489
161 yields 8.445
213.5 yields 7.69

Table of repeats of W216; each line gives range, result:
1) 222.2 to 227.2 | 7.542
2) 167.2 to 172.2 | 8.742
